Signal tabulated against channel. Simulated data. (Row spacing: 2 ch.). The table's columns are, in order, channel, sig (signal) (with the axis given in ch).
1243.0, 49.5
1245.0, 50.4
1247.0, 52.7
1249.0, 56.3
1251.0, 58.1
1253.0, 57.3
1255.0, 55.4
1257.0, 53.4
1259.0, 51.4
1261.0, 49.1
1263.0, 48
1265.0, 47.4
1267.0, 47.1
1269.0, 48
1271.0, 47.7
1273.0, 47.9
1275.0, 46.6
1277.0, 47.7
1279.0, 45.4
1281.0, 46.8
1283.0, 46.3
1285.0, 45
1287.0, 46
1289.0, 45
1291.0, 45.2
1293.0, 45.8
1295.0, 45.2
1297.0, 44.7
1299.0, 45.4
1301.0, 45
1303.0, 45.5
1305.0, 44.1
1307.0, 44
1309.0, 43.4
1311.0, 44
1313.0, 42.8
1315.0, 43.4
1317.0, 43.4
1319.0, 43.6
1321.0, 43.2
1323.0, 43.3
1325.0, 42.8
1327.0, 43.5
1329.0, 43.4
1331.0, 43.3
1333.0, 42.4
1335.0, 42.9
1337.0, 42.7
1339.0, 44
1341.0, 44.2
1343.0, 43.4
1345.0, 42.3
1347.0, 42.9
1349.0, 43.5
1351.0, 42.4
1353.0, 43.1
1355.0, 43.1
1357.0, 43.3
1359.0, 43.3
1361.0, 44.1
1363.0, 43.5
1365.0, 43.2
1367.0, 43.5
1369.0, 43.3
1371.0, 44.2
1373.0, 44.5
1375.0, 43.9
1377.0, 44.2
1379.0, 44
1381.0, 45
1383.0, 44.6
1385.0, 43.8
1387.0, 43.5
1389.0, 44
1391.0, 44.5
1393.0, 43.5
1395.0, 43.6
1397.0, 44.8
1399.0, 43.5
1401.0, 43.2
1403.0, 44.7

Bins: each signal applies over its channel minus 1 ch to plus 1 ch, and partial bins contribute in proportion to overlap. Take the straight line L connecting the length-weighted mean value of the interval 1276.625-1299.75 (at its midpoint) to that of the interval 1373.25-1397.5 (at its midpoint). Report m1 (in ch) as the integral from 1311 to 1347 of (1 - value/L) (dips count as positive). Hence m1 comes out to 1.4 ch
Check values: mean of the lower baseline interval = 45.7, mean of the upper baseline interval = 44.1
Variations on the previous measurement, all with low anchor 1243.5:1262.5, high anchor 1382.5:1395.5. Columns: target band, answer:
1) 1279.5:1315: 3.86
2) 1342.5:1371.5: 1.83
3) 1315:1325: 1.12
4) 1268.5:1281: 1.16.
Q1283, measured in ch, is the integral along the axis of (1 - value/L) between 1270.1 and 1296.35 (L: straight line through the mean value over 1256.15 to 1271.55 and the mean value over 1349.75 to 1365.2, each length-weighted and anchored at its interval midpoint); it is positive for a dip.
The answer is 0.90 ch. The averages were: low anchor 49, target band 46.2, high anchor 43.3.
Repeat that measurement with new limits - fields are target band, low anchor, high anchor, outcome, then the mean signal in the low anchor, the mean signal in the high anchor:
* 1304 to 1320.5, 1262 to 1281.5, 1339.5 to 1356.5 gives 0.5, 47.3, 43.1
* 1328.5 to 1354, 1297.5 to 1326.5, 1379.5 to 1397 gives 0.5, 43.9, 44.1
